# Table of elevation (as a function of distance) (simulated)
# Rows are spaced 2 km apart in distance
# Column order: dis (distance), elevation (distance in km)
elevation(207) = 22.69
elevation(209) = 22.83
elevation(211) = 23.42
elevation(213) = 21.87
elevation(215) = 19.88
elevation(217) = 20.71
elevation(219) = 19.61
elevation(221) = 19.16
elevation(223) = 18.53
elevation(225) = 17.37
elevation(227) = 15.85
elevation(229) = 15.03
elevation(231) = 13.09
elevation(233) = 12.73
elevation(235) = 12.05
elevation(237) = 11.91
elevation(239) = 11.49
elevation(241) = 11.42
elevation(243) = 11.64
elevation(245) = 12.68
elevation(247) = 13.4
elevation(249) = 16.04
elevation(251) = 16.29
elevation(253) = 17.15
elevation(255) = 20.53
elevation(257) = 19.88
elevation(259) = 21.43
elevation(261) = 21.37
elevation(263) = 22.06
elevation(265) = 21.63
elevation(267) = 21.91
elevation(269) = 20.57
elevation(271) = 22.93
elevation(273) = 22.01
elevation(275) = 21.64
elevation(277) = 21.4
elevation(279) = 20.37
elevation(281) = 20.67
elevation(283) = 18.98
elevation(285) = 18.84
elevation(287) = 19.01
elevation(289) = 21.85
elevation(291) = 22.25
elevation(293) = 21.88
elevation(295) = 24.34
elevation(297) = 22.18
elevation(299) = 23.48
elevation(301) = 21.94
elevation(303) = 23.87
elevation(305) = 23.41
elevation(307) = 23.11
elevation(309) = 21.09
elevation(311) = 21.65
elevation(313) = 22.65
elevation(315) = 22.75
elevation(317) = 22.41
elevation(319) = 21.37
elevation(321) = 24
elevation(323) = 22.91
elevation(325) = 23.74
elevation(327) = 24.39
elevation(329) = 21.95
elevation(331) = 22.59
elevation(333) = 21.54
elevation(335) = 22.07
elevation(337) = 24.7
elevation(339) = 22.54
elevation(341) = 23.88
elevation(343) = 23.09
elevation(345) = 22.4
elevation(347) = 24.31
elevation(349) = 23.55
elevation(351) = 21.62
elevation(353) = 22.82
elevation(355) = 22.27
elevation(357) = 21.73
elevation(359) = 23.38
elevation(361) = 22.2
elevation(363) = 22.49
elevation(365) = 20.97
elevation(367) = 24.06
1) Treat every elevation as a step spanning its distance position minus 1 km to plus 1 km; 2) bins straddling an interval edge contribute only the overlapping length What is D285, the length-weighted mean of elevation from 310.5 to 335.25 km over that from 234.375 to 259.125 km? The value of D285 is 1.5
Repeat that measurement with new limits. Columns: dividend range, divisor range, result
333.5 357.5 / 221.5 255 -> 1.59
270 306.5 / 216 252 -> 1.45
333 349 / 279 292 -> 1.14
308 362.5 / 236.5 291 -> 1.22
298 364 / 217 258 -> 1.48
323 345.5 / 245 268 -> 1.21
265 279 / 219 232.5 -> 1.30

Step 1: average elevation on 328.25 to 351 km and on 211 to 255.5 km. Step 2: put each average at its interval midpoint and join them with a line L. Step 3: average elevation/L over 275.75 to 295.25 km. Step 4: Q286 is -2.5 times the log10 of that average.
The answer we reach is -0.08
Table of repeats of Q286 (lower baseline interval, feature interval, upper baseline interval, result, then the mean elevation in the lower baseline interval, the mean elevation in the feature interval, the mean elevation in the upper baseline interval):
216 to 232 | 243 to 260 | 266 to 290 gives 0.14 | 17.4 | 16.8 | 20.8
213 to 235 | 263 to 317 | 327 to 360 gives -0.08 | 17.2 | 21.8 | 22.8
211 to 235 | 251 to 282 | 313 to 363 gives -0.07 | 17.6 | 20.9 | 22.8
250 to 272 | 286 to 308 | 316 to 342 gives -0.03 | 20.5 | 22.5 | 22.9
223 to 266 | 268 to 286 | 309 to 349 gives -0.12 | 16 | 20.8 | 22.9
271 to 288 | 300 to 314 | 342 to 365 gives -0.06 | 20.5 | 22.5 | 22.6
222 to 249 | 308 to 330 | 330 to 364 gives -0.11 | 13.7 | 22.6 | 22.8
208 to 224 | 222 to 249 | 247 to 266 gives 0.41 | 20.8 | 13.7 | 19.3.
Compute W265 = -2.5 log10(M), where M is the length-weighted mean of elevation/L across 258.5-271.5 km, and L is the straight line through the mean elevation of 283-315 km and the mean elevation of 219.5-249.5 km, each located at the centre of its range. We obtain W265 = -0.21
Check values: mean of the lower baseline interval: 14.2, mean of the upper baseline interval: 22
